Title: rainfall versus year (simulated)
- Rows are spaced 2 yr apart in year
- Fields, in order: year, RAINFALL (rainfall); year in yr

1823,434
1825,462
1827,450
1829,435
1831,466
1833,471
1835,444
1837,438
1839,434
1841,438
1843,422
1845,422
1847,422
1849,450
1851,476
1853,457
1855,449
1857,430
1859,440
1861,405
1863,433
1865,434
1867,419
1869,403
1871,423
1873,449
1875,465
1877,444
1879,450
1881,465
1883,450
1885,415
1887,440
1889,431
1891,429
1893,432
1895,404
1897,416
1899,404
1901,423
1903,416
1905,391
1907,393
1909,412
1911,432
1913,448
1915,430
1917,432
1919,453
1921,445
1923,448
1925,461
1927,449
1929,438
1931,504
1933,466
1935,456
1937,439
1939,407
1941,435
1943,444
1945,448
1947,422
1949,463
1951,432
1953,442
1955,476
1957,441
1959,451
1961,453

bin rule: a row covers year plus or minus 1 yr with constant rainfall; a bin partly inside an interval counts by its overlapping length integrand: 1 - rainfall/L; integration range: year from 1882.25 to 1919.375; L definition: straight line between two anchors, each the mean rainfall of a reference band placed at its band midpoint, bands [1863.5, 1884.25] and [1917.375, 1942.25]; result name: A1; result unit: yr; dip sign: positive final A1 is 1.79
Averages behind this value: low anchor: 440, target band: 423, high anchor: 450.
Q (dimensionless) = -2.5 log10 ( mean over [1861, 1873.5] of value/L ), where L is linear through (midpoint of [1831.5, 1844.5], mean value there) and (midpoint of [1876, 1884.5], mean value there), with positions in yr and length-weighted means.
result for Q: 0.06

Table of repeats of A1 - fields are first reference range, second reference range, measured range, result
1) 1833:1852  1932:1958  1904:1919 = 0.70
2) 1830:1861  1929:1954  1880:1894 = 0.21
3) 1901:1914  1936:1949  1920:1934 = -1.06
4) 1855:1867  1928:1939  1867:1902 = 0.50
